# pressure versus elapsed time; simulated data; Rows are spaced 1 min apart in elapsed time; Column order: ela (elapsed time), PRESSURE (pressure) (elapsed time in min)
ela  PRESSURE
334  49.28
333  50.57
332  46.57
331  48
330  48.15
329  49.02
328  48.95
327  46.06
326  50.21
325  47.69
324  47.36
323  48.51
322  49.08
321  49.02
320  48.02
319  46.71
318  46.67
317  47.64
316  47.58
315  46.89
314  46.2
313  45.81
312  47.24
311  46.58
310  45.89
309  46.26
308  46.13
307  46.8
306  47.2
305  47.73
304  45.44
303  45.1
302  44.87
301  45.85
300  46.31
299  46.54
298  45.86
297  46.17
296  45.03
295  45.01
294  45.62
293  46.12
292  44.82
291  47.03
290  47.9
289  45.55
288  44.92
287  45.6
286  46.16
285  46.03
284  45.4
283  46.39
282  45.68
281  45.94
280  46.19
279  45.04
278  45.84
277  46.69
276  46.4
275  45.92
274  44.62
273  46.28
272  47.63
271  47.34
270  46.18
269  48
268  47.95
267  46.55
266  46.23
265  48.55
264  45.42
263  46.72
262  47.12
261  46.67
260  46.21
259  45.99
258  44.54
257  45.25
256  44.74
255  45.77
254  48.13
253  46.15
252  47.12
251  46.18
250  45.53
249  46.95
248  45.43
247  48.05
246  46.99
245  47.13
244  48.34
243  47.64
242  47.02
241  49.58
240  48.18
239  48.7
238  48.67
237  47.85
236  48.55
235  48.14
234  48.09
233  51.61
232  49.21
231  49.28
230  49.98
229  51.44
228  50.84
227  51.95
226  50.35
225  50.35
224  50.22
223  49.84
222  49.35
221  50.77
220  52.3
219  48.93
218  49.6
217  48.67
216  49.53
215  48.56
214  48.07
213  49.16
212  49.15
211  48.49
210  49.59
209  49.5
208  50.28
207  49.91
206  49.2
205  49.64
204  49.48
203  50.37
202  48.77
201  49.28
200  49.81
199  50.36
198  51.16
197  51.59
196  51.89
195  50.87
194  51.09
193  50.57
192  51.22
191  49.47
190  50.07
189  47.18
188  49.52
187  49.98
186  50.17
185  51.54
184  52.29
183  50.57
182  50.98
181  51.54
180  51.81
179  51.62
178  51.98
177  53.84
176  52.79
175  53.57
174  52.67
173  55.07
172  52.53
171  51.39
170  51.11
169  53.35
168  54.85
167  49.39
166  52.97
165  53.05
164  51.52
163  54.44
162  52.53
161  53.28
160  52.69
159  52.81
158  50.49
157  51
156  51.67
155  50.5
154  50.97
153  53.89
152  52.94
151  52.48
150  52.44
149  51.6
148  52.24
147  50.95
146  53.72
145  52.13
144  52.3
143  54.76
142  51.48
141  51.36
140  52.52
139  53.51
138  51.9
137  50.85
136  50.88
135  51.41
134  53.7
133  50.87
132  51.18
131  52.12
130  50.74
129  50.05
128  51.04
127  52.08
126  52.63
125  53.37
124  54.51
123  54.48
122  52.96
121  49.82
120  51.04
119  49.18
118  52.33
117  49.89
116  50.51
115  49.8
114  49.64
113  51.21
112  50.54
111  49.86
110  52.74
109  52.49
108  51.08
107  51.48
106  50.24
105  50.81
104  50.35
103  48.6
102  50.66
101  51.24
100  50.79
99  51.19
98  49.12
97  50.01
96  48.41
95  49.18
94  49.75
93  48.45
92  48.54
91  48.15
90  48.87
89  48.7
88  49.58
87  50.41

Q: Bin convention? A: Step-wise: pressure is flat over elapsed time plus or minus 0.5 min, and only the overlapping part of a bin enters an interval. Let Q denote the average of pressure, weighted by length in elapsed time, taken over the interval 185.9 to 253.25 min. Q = 49.3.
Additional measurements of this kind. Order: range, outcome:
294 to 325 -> 46.7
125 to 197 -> 51.8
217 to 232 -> 50.3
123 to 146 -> 52.2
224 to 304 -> 47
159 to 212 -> 51.2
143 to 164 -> 52.3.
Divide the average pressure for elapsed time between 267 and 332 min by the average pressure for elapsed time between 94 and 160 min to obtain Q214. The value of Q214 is 0.91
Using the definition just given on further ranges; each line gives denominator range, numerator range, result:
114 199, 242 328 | 0.90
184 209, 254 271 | 0.93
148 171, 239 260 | 0.90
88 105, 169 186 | 1.05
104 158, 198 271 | 0.94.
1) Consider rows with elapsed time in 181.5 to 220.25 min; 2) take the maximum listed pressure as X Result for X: 52.3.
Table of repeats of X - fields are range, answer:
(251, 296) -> 48.55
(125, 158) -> 54.76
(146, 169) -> 54.85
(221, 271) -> 51.95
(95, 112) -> 52.74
